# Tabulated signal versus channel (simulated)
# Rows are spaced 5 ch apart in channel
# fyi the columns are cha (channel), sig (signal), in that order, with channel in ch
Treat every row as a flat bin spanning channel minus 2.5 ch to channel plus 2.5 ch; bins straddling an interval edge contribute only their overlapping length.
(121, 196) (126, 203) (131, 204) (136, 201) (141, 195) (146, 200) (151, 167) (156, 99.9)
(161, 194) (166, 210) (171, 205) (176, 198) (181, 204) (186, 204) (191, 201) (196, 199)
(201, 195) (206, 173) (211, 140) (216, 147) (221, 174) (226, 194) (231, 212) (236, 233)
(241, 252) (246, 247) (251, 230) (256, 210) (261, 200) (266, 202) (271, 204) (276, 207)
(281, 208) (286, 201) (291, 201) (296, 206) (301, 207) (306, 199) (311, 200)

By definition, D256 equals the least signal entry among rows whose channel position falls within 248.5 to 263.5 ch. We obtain 200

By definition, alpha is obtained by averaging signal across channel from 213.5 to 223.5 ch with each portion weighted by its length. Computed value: 160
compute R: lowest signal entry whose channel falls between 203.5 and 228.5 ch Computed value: 140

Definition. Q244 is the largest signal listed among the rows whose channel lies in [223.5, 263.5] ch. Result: 252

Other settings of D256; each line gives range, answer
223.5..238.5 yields 194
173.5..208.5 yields 173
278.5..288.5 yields 201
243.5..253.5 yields 230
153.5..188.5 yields 99.9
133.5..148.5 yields 195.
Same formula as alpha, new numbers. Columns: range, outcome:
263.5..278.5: 204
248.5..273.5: 209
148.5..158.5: 133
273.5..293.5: 204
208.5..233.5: 173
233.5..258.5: 234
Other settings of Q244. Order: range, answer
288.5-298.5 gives 206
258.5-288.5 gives 208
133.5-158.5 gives 201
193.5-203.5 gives 199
